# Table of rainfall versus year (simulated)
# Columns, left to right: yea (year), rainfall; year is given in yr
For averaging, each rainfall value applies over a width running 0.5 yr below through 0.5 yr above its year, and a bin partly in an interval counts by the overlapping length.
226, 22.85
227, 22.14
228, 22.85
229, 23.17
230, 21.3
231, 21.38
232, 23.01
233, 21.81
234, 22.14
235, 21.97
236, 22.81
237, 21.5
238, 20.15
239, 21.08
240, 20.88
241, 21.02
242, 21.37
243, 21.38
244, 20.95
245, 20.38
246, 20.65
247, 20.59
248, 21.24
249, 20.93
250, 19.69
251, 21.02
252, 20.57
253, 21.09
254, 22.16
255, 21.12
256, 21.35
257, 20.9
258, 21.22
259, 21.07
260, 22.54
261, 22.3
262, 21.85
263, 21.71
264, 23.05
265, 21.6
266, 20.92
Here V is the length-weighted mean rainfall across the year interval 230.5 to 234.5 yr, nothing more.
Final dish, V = 22.1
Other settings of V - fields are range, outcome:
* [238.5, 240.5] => 21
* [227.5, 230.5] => 22.4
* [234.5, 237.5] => 22.1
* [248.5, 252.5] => 20.6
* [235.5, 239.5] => 21.4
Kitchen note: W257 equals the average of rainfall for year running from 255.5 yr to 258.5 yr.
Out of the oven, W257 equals 21.2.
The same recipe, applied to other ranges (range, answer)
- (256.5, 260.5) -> 21.4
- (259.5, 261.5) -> 22.4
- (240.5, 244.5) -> 21.2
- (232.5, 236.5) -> 22.2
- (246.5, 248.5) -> 20.9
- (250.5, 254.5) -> 21.2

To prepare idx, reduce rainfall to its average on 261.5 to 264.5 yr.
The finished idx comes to 22.2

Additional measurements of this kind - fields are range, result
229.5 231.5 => 21.3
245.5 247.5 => 20.6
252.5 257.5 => 21.3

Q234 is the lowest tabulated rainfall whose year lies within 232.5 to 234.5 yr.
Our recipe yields 21.81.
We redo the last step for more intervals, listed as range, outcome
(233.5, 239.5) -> 20.15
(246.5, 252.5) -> 19.69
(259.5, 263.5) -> 21.71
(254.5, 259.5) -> 20.9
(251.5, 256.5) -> 20.57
